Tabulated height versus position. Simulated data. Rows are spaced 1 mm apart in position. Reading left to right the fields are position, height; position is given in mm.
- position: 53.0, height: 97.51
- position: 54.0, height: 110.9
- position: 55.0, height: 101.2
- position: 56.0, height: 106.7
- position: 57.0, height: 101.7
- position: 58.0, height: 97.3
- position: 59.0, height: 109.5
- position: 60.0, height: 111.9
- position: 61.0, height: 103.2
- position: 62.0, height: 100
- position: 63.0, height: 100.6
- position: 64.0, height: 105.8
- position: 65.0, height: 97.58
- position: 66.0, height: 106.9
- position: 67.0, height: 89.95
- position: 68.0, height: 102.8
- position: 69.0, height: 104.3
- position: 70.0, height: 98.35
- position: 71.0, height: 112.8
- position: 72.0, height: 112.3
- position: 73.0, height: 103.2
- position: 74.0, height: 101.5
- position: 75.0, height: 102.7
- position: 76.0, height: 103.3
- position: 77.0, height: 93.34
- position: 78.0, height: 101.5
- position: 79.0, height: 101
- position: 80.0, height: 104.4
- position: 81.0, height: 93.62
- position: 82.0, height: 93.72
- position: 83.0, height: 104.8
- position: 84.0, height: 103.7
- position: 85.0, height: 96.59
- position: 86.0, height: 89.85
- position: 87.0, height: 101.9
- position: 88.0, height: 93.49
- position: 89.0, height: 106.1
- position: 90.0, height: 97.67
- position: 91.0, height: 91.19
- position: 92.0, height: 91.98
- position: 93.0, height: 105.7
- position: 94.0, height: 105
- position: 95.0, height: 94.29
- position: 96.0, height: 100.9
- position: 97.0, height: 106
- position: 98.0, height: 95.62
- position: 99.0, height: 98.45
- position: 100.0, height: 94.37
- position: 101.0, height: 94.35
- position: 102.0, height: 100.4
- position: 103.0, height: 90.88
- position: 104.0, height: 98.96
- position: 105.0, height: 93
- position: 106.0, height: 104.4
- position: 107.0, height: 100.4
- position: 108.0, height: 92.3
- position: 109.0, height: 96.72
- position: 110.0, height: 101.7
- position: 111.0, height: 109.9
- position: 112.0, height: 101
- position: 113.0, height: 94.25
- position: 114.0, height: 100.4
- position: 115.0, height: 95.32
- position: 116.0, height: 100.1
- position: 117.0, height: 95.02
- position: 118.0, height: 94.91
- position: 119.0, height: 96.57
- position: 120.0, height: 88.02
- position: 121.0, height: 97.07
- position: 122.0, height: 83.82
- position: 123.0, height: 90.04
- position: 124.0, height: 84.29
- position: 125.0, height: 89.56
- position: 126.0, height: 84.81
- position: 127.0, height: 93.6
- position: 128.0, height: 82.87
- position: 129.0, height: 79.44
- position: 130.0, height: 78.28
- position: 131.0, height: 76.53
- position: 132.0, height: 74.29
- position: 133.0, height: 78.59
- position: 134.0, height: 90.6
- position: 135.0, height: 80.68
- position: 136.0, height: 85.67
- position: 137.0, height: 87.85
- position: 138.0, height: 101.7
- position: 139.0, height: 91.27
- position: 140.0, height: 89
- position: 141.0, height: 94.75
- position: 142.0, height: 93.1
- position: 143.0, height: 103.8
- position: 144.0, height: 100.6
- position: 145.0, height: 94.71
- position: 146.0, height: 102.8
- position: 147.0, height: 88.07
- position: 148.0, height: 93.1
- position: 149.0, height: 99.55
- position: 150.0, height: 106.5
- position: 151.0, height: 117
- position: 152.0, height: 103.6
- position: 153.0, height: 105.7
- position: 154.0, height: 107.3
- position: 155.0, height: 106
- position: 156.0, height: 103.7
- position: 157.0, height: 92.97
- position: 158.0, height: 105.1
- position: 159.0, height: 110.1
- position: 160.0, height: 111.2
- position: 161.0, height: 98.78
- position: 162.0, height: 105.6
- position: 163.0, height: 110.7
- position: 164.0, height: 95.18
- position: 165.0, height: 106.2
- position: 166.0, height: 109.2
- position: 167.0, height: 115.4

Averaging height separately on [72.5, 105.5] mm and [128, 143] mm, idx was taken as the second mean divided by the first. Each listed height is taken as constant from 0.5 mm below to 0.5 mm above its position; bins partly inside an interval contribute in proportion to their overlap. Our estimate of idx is 0.88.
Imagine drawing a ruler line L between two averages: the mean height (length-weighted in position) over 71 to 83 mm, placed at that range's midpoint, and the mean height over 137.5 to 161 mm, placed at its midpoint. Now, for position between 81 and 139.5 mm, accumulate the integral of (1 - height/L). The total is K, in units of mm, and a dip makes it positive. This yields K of 4.2 mm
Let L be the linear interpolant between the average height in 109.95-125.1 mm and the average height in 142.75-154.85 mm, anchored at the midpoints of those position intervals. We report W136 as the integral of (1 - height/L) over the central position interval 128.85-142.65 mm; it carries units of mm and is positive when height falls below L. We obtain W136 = 1.8 mm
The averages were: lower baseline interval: 95.1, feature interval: 86.2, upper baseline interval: 102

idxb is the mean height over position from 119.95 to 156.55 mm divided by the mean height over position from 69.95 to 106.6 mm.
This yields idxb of 0.93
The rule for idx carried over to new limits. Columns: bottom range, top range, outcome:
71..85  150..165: 1.04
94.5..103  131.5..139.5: 0.88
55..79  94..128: 0.93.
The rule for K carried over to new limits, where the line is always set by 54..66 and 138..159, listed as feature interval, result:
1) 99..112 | 0.5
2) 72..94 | 0.7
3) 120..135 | 2.5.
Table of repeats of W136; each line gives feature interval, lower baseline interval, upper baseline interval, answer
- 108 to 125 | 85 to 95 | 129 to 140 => -1.0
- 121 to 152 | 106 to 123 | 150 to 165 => 3.2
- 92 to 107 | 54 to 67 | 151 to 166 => 0.8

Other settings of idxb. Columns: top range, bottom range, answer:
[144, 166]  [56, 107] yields 1.03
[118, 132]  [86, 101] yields 0.88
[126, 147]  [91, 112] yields 0.90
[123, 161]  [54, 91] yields 0.93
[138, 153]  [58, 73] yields 0.95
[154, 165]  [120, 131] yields 1.21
